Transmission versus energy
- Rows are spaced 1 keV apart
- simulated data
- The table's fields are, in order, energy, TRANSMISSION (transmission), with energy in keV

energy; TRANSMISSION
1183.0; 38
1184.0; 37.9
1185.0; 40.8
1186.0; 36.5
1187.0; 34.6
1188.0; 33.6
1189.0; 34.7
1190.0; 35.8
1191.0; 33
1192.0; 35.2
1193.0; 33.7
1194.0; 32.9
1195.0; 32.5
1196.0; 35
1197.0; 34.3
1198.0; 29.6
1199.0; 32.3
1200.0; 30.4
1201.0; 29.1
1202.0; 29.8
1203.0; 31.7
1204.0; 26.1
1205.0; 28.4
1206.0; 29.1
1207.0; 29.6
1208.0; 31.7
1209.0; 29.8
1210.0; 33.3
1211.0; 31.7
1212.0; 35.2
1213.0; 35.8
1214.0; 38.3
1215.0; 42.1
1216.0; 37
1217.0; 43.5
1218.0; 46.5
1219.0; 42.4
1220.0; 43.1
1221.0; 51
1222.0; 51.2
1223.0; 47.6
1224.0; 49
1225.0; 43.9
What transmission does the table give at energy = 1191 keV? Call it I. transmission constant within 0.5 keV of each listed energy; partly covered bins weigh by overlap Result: 33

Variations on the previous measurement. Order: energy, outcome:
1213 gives 35.8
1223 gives 47.6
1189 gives 34.7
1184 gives 37.9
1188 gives 33.6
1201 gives 29.1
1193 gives 33.7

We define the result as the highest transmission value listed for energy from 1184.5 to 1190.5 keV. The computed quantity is 40.8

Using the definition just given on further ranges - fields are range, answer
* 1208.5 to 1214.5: 38.3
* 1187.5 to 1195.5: 35.8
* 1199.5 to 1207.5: 31.7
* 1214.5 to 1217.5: 43.5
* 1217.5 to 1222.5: 51.2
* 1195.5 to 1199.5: 35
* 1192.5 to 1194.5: 33.7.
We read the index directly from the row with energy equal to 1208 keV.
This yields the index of 31.7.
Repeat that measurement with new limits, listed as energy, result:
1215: 42.1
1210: 33.3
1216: 37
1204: 26.1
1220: 43.1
